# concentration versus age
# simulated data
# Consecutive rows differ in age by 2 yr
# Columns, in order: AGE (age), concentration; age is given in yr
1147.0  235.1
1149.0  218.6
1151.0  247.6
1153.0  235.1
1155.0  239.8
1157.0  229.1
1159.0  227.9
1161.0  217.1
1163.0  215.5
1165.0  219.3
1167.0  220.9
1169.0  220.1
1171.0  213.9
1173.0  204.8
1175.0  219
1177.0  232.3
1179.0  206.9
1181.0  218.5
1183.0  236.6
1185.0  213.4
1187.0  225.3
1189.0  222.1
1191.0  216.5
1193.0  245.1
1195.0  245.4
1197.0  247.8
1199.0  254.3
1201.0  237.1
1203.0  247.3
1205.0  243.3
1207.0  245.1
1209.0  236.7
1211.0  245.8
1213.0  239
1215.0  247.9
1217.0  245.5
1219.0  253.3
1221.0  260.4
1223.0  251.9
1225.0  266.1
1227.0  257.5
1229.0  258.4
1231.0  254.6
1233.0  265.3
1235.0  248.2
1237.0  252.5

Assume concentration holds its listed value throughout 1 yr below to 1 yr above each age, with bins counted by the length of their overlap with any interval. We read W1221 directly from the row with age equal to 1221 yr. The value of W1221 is 260.4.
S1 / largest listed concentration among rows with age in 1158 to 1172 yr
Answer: 227.9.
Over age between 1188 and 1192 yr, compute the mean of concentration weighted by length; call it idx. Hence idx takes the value 219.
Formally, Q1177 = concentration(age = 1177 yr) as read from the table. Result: 232.3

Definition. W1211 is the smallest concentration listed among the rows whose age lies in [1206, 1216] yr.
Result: 236.7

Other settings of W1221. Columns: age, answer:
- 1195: 245.4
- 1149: 218.6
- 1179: 206.9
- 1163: 215.5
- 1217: 245.5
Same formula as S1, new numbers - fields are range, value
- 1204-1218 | 247.9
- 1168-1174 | 220.1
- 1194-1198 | 247.8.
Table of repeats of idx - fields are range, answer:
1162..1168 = 219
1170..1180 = 215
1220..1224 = 256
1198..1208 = 245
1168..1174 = 213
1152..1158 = 235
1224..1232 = 259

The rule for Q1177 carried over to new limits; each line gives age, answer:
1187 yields 225.3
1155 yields 239.8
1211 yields 245.8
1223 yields 251.9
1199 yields 254.3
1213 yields 239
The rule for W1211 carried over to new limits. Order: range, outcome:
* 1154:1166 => 215.5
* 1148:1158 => 218.6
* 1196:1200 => 247.8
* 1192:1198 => 245.1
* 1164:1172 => 213.9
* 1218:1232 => 251.9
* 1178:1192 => 206.9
